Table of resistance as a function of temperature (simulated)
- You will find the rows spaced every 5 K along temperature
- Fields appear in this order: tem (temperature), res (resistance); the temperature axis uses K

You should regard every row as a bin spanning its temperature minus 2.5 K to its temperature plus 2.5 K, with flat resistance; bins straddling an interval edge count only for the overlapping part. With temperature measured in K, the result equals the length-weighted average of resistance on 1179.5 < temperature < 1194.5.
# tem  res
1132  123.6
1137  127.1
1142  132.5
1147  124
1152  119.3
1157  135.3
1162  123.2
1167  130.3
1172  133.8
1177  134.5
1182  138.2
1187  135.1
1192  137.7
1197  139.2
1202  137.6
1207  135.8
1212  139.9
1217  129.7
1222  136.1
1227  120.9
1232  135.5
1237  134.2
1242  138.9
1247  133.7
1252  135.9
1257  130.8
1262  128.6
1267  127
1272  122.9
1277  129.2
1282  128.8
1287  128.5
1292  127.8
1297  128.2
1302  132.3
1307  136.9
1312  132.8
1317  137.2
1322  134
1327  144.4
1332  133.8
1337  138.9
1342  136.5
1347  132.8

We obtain 137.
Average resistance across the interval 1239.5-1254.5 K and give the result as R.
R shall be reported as 136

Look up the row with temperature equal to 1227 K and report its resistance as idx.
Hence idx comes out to 120.9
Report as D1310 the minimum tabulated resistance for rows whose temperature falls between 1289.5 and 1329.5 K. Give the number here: 127.8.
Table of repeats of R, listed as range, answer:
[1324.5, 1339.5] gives 139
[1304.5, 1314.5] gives 135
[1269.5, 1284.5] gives 127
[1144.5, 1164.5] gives 125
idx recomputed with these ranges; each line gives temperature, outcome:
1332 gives 133.8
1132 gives 123.6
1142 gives 132.5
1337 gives 138.9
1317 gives 137.2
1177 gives 134.5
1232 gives 135.5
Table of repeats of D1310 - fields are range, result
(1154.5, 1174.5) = 123.2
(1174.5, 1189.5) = 134.5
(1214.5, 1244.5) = 120.9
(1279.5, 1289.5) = 128.5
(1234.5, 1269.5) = 127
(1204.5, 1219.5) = 129.7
